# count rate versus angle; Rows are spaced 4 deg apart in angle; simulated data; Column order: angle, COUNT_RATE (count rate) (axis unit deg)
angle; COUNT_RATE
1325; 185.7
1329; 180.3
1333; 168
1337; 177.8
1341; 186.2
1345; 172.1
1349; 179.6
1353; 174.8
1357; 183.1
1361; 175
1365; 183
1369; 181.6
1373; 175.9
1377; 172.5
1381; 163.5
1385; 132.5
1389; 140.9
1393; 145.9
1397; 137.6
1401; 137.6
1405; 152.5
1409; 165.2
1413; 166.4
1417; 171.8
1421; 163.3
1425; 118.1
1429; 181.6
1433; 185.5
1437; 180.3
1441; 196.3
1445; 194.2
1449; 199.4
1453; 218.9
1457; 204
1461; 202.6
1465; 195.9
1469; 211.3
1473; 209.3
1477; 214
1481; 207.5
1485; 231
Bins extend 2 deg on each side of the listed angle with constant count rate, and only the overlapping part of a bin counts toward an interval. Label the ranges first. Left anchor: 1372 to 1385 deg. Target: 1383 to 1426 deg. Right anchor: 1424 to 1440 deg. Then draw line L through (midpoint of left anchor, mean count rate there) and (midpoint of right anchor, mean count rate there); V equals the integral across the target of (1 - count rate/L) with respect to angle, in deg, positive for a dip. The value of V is 4.8 deg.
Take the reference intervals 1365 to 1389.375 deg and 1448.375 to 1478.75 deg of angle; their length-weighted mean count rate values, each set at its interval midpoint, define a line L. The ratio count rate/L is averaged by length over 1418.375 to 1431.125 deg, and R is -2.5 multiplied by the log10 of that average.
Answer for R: 0.21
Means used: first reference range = 164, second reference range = 207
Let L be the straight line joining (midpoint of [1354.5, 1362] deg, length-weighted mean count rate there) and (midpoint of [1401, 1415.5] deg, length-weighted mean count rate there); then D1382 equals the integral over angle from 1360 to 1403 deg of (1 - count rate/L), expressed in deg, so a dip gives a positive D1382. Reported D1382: 2.95 deg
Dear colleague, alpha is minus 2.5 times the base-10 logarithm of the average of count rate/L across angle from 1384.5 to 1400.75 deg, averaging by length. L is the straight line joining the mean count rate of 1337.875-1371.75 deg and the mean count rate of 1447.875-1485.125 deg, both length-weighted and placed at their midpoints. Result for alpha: 0.330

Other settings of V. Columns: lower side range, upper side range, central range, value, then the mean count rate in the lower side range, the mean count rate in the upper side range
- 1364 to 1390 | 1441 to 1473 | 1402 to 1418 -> 1.67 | 164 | 204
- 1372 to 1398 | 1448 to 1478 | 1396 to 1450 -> 3.49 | 152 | 207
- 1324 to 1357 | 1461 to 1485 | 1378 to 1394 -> 3.51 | 178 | 209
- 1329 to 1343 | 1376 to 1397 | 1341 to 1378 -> -3.17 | 178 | 149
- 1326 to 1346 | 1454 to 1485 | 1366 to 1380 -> 0.74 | 178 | 208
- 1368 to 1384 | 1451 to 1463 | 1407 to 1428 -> 3.49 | 170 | 208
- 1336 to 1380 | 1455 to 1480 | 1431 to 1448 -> 0.80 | 178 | 206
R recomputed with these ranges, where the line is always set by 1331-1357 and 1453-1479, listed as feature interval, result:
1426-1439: 0.123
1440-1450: 0.030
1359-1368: 0.015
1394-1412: 0.272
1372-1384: 0.113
